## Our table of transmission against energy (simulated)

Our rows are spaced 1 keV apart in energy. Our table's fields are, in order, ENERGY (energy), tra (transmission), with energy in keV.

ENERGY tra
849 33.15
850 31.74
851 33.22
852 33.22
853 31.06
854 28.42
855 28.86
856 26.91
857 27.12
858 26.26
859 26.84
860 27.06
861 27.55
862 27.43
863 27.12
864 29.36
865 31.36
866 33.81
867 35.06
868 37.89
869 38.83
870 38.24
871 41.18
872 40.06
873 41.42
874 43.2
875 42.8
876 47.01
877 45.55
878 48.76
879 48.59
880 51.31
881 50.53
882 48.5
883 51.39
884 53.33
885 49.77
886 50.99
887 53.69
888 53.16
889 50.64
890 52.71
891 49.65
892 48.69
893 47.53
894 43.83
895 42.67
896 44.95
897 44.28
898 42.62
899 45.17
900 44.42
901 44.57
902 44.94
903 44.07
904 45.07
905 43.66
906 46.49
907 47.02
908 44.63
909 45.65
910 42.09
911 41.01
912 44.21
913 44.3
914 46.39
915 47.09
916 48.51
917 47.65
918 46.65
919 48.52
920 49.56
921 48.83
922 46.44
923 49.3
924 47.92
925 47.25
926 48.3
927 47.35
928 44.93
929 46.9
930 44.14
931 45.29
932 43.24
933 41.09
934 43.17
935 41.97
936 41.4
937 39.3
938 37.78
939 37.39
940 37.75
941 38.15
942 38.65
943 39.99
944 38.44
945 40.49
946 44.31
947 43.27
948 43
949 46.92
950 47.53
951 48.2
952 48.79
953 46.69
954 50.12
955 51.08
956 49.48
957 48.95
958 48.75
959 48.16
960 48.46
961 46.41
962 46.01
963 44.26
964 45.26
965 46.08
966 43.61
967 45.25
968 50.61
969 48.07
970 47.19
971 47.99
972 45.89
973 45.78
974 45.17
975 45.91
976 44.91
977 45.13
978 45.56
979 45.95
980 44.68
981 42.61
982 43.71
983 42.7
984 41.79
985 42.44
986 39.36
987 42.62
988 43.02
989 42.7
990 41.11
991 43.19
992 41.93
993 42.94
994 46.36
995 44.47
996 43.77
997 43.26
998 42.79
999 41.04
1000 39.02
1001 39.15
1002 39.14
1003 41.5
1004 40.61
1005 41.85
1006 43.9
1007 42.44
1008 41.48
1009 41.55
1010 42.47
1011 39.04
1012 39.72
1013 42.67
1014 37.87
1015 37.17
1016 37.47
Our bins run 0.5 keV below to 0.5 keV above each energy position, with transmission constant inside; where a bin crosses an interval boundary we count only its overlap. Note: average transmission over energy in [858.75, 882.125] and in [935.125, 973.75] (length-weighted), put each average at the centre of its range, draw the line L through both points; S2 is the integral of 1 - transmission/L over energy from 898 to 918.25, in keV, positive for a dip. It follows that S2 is -1.8 keV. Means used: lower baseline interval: 38.7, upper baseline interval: 44.9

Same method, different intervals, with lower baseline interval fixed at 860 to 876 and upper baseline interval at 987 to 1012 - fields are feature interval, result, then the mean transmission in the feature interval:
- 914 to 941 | -4.38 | 44.8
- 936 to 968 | -3.82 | 44.5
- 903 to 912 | -1.62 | 44.4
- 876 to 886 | -3.65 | 49.7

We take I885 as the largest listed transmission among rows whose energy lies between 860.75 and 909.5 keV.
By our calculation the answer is 53.69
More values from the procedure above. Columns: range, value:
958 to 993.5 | 50.61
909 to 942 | 49.56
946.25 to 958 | 51.08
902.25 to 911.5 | 47.02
